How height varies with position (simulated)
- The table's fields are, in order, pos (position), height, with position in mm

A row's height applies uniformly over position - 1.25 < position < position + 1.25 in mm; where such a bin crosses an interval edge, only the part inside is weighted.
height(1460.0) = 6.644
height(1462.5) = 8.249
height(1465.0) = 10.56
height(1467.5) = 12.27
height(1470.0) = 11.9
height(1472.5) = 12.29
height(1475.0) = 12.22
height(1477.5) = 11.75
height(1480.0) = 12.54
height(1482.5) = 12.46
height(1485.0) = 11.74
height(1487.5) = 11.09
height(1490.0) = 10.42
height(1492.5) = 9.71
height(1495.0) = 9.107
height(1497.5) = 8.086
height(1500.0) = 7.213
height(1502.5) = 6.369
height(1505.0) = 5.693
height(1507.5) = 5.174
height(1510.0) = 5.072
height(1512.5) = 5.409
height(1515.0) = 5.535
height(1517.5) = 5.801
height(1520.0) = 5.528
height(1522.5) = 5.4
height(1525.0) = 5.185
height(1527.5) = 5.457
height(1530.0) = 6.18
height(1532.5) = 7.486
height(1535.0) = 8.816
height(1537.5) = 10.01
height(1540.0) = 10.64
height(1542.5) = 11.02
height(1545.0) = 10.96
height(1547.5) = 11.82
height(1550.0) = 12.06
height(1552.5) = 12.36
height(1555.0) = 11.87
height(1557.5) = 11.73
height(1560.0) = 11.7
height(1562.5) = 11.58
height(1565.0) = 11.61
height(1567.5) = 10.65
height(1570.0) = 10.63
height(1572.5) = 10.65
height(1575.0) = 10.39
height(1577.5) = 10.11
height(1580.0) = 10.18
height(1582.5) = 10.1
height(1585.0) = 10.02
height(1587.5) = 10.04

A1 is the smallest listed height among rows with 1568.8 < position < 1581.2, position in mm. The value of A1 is 10.11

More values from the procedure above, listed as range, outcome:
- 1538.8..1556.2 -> 10.64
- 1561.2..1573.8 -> 10.63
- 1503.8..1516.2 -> 5.072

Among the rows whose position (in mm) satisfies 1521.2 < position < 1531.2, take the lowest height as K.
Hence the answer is 5.185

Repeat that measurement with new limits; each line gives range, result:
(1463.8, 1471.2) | 10.56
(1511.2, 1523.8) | 5.4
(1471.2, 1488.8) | 11.09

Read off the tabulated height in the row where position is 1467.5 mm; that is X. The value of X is 12.27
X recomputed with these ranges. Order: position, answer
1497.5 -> 8.086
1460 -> 6.644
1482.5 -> 12.46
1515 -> 5.535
